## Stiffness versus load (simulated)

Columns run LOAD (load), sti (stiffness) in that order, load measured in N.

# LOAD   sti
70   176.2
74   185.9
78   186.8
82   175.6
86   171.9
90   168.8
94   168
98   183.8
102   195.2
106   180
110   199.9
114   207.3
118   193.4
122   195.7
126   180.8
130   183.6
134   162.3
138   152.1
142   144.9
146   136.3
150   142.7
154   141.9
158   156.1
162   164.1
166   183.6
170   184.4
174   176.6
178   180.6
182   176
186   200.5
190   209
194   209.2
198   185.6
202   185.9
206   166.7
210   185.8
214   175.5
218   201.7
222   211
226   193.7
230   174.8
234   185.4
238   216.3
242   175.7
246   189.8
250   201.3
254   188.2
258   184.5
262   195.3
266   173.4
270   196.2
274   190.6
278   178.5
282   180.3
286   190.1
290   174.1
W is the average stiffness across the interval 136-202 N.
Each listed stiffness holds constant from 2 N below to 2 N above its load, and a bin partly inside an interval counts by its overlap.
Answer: 172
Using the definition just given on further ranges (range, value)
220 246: 193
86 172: 173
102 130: 192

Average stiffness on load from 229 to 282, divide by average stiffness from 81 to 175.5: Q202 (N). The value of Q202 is 1.09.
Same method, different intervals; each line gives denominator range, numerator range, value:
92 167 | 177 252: 1.11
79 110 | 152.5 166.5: 0.89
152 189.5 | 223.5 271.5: 1.08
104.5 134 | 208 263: 1.01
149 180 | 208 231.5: 1.14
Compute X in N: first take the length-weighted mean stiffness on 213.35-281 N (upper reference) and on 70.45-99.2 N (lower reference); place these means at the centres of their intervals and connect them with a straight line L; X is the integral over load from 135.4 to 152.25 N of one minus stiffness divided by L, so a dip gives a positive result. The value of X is 3.4 N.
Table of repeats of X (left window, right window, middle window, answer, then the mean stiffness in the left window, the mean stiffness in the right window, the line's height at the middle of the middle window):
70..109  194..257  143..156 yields 3.1 N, 180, 190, 184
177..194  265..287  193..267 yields 0.1 N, 194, 185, 190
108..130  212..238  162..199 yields 0.9 N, 194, 192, 193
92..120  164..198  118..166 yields 6.9 N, 190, 190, 190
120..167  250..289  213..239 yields -2.3 N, 162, 187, 178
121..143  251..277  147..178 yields 1.8 N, 170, 188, 174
